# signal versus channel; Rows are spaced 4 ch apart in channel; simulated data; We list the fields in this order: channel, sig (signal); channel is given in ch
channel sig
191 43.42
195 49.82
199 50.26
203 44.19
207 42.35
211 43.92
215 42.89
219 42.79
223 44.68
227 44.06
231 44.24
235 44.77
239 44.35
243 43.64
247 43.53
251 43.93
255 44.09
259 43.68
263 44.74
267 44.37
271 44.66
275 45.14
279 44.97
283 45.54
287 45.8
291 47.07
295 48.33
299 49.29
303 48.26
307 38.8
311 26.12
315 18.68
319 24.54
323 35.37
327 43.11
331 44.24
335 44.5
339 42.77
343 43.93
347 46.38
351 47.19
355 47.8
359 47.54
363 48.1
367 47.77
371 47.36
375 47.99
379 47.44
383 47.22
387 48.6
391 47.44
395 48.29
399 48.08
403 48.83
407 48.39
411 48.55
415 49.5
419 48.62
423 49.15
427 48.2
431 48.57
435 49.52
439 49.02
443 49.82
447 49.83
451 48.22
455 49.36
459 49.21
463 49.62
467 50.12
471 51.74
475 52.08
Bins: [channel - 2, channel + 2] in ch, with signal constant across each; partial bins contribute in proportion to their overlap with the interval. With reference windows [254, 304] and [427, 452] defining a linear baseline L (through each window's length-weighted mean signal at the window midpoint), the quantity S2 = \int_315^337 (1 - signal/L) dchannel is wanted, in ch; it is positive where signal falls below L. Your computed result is 4.82 ch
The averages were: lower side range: 45.8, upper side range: 49.1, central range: 36.6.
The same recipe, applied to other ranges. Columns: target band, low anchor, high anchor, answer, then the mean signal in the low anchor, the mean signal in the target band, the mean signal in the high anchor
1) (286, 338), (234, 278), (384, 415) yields 7.2 ch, 44.3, 39.5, 48.4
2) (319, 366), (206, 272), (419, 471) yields 2.8 ch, 43.9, 43.8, 49.3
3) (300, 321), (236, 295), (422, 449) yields 6.3 ch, 44.8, 32.1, 49.2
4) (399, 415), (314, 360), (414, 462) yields -0.7 ch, 40.8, 48.6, 49.1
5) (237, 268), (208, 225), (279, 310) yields 0.3 ch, 43.5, 44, 45.4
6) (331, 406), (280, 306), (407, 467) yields 1.7 ch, 47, 47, 49.1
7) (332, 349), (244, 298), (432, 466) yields 0.9 ch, 45.1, 44.4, 49.3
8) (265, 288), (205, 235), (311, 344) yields -3.1 ch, 43.6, 45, 36.3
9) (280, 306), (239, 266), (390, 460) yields -1.1 ch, 44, 47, 48.8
